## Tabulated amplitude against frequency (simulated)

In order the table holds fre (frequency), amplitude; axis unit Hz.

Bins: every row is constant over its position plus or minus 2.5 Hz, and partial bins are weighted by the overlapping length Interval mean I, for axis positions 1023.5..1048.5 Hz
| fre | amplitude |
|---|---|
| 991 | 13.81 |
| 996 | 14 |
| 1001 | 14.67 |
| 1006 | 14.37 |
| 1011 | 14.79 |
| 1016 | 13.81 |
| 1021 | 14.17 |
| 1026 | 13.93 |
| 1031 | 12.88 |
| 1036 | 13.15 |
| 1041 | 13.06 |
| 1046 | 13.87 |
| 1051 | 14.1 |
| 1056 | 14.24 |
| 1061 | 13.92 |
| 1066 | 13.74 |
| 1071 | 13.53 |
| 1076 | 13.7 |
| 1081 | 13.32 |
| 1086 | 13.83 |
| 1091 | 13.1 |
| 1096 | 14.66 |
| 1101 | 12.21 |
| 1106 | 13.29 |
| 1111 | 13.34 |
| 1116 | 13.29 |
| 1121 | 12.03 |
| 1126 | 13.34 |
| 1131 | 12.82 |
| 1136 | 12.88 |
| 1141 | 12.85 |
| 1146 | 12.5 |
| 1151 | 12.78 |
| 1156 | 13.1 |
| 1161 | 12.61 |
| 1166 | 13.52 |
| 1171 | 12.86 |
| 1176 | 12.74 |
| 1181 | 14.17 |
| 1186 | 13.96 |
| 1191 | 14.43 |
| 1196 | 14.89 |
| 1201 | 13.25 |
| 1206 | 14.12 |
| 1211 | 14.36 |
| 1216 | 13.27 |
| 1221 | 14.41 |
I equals 13.4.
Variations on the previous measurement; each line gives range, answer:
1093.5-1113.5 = 13.4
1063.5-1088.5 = 13.6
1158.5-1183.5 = 13.2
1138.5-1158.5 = 12.8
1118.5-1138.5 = 12.8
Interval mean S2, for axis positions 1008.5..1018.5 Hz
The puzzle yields 14.3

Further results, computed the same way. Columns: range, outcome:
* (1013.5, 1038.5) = 13.6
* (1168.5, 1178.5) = 12.8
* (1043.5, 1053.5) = 14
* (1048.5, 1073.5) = 13.9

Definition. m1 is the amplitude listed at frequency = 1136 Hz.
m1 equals 12.88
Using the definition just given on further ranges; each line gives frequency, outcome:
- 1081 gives 13.32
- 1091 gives 13.1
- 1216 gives 13.27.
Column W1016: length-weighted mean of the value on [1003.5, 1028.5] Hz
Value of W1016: 14.2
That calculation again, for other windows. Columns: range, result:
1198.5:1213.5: 13.9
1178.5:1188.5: 14.1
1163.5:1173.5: 13.2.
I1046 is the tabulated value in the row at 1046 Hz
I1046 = 13.87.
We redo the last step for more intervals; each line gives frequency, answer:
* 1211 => 14.36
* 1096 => 14.66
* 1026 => 13.93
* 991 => 13.81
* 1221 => 14.41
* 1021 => 14.17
